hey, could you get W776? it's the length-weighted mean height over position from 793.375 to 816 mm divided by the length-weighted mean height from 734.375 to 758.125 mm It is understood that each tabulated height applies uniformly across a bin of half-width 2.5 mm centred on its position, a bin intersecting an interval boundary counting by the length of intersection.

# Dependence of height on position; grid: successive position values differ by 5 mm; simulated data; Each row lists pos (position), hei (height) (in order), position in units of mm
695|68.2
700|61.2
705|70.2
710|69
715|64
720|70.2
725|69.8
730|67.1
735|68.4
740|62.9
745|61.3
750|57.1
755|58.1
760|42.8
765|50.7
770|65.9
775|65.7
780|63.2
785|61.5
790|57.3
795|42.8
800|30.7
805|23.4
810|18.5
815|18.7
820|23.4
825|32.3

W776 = 0.44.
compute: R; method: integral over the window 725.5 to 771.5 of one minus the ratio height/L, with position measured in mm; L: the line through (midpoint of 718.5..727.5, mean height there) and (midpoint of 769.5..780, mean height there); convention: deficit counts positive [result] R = 5.4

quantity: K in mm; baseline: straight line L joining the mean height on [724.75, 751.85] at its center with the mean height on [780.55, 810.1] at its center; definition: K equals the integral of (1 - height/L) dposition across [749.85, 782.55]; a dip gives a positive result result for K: -2.9 mm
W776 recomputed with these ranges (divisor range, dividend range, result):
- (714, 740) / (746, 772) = 0.81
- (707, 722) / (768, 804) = 0.79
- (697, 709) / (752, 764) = 0.77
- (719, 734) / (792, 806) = 0.50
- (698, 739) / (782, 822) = 0.52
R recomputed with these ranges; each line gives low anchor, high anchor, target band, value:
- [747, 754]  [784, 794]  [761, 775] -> -0.2 mm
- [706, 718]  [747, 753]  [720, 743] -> -1.9 mm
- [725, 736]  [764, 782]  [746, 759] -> 1.8 mm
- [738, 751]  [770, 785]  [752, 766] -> 2.6 mm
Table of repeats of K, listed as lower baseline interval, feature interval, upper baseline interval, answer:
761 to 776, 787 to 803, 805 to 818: -3.78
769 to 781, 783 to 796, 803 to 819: -2.15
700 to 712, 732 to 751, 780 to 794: 0.22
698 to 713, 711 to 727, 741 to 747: -0.73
